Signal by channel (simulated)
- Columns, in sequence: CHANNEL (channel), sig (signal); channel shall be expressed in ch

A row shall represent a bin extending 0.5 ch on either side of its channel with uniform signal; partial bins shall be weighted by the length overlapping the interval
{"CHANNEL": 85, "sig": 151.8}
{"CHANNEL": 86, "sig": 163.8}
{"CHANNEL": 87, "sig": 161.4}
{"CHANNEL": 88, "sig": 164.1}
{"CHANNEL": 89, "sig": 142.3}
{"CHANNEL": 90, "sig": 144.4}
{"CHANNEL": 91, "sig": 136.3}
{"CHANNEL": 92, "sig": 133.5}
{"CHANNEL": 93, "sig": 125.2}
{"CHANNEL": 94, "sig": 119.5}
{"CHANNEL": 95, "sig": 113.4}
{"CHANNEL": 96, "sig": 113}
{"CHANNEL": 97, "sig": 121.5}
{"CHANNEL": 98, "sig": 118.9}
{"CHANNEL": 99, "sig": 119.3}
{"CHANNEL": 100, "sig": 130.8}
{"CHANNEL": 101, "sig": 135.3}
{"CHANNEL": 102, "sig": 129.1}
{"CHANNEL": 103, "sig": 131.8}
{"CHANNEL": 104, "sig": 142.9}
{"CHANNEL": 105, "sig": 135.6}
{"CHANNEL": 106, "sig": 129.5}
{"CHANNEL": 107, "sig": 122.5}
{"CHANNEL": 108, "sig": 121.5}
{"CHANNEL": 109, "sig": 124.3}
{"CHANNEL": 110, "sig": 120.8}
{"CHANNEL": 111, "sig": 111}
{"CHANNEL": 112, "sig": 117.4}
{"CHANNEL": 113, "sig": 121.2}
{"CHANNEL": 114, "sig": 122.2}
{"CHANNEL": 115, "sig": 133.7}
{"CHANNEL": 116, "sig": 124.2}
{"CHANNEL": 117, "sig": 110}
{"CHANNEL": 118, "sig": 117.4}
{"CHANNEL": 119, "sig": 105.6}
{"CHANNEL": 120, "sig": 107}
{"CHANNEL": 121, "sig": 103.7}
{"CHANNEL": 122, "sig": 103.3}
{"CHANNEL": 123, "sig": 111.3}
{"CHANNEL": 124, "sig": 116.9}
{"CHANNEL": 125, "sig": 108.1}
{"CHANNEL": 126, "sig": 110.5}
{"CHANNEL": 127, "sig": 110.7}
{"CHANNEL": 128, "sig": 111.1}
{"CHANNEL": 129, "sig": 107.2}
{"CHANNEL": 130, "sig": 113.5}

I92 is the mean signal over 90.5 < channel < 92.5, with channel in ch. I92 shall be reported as 135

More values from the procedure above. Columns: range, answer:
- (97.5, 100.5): 123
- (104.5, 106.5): 133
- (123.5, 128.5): 111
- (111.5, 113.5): 119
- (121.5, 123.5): 107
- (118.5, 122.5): 105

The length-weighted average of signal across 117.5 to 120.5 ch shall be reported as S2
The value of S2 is 110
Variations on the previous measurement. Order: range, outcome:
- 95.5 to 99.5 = 118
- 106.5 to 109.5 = 123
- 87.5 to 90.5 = 150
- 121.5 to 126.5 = 110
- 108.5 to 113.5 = 119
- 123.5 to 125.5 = 112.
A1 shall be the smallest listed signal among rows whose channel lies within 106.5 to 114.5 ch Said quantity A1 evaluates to 111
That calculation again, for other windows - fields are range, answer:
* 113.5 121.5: 103.7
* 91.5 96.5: 113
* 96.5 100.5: 118.9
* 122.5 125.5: 108.1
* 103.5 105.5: 135.6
